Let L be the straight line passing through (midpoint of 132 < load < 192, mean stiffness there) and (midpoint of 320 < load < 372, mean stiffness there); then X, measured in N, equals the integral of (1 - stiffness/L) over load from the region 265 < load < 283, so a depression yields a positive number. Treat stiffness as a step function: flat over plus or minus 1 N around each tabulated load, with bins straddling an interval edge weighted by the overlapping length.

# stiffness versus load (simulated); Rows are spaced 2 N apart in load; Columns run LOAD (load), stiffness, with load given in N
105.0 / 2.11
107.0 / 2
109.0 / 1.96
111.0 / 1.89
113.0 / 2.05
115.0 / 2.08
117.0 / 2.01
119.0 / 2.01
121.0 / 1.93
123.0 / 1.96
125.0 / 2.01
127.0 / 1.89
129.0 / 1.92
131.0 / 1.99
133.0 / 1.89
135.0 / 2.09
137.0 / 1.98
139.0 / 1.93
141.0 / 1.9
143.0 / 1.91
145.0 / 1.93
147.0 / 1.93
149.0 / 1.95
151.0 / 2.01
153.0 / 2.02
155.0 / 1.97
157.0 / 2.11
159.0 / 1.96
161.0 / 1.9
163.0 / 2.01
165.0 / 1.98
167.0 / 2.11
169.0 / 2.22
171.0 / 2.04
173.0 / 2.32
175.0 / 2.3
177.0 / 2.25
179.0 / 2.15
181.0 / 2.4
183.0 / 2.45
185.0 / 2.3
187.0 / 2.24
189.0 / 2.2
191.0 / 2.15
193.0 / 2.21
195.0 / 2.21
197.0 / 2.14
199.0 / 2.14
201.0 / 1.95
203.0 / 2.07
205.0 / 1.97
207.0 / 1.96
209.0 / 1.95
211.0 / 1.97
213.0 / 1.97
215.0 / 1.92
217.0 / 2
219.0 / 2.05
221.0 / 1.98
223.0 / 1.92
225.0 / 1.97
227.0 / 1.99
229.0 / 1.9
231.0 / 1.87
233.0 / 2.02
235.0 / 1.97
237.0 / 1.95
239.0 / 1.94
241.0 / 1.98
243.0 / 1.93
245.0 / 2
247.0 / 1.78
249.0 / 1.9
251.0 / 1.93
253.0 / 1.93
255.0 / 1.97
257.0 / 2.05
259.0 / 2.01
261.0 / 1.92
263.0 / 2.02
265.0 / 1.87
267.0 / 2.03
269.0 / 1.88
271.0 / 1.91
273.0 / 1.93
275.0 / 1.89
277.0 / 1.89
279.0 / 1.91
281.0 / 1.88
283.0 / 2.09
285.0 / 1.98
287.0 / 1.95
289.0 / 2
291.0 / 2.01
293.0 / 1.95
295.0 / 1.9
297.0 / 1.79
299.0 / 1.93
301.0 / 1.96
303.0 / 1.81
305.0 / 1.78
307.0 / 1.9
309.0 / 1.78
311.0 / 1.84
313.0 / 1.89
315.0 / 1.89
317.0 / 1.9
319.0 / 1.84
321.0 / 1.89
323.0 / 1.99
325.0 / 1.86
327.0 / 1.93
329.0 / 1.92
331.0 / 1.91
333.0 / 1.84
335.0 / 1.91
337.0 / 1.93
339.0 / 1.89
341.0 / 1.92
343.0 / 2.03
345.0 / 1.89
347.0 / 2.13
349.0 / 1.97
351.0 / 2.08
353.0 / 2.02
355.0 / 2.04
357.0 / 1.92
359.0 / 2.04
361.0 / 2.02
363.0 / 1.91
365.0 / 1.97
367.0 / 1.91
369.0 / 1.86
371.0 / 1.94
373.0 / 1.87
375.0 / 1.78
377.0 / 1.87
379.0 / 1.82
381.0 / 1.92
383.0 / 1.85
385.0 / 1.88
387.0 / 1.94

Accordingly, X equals 0.73 N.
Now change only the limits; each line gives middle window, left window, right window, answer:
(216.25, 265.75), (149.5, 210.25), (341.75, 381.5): 2.6 N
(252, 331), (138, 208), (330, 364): 3.5 N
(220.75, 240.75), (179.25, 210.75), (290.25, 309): 1.1 N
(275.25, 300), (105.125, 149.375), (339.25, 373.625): 0.4 N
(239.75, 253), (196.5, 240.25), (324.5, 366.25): 0.4 N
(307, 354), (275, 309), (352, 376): 0.1 N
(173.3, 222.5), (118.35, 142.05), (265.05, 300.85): -4.4 N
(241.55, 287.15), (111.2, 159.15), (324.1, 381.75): 0.2 N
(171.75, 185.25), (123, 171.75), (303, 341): -2.3 N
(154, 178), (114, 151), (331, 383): -1.7 N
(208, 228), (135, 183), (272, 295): 0.4 N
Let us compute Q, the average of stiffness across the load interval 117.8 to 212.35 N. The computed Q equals 2.06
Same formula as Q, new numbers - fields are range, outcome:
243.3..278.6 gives 1.94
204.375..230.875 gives 1.96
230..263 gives 1.95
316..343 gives 1.91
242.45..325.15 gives 1.92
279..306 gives 1.92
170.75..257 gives 2.05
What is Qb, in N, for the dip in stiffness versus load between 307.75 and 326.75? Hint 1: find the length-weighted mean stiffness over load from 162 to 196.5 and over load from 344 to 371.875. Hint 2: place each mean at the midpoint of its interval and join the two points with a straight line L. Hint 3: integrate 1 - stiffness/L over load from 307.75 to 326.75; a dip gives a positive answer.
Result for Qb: 1.43 N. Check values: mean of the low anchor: 2.21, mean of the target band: 1.88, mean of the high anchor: 1.98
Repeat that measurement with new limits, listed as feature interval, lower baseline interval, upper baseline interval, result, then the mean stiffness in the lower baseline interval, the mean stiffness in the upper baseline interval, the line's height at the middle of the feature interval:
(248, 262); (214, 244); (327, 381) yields -0.03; 1.96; 1.94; 1.95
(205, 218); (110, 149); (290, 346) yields -0.19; 1.96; 1.9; 1.93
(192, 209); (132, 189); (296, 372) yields -0.23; 2.08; 1.92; 2.05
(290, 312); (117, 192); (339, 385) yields 1.11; 2.06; 1.94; 1.98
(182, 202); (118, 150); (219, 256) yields -2.59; 1.95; 1.94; 1.95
